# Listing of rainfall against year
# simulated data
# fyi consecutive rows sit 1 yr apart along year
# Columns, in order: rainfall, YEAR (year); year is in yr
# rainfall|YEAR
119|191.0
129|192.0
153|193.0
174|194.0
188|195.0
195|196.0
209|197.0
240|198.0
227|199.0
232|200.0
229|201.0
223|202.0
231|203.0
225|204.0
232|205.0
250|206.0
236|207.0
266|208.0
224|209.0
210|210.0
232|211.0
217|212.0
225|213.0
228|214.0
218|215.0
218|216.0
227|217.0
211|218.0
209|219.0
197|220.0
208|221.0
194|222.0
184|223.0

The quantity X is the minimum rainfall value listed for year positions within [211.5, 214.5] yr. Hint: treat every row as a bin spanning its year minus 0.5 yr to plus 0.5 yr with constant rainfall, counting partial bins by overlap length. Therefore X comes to 217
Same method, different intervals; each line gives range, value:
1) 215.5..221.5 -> 197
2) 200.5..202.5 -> 223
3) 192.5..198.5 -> 153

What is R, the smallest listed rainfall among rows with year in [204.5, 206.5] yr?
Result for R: 232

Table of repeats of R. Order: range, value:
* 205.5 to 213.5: 210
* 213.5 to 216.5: 218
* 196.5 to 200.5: 209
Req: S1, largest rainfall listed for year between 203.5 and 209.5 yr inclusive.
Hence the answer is 266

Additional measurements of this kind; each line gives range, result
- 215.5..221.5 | 227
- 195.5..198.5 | 240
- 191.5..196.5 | 195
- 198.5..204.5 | 232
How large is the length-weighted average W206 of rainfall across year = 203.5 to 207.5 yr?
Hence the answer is 236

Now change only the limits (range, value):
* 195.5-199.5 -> 218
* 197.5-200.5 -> 233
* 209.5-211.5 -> 221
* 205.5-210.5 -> 237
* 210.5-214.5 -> 226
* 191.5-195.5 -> 161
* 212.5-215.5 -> 224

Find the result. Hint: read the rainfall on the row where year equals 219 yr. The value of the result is 209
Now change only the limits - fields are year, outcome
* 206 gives 250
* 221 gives 208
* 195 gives 188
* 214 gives 228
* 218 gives 211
